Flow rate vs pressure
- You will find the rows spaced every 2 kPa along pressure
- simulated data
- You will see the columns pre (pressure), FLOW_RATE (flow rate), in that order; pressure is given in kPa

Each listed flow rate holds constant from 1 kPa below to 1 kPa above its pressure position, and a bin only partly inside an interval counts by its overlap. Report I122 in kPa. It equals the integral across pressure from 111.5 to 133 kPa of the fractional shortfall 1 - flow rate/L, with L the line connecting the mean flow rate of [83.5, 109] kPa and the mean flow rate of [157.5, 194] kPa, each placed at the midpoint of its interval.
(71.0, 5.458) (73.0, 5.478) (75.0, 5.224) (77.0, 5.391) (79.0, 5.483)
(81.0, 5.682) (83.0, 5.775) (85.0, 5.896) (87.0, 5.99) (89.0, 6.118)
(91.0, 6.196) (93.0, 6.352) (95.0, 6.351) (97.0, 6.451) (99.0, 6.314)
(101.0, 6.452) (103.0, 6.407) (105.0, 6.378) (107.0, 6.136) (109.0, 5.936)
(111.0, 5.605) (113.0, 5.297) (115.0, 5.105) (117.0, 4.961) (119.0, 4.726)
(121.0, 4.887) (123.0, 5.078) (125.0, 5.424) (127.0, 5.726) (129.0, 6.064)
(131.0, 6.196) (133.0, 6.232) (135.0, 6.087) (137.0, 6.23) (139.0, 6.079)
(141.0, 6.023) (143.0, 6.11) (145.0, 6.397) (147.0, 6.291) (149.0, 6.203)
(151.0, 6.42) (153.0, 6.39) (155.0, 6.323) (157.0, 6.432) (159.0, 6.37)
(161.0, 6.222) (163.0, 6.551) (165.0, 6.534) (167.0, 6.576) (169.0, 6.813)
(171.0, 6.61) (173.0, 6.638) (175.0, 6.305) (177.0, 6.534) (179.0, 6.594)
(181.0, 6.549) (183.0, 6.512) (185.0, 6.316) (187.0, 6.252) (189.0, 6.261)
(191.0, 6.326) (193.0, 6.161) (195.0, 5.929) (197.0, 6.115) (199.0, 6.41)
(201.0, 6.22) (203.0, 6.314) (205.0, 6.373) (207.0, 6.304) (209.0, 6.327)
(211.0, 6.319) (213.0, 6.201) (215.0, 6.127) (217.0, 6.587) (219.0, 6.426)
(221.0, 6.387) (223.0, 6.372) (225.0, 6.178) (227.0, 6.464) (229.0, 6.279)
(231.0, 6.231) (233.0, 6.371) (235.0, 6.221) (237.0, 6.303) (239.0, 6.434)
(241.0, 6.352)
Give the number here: 3.1 kPa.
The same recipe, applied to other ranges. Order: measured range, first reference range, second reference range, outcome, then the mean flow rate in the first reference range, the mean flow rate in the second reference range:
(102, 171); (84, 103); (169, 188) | 3.9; 6.24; 6.5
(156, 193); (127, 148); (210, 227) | -1.3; 6.15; 6.33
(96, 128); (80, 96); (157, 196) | 2.4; 6.04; 6.42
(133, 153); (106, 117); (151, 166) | -0.3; 5.56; 6.4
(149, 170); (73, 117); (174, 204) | -0.9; 5.9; 6.32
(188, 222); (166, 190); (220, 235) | 0.6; 6.5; 6.32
